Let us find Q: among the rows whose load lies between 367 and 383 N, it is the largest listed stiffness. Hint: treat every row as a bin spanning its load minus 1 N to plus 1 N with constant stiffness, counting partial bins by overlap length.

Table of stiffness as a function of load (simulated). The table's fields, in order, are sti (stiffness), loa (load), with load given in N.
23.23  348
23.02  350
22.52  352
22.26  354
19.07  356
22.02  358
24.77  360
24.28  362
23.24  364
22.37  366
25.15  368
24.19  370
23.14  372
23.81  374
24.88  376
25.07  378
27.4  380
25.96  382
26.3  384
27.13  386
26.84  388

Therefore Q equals 27.4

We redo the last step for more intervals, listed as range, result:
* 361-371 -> 25.15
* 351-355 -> 22.52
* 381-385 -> 26.3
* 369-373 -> 24.19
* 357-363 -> 24.77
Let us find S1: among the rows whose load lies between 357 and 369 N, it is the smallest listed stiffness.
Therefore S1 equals 22.02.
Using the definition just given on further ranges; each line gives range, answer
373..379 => 23.81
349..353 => 22.52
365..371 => 22.37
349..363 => 19.07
